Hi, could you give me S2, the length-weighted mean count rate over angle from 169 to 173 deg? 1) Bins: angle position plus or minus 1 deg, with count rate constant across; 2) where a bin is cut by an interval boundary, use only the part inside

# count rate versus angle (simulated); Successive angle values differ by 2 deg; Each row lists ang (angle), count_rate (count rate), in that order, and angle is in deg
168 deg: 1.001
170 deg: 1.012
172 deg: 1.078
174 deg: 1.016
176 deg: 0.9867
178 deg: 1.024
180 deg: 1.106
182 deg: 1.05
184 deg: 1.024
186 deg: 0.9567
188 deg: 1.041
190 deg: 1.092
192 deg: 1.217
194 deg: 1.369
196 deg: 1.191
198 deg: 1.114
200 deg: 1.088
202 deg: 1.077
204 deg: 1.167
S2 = 1.04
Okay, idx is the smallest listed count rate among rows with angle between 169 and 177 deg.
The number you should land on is 0.9867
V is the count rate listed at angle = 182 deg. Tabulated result 1.05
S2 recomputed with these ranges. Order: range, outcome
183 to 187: 0.99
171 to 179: 1.03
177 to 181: 1.06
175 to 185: 1.04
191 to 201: 1.2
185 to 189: 0.999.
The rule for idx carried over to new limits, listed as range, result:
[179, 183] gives 1.05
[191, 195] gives 1.217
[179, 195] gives 0.9567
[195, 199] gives 1.114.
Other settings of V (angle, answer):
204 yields 1.167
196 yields 1.191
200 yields 1.088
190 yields 1.092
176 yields 0.9867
